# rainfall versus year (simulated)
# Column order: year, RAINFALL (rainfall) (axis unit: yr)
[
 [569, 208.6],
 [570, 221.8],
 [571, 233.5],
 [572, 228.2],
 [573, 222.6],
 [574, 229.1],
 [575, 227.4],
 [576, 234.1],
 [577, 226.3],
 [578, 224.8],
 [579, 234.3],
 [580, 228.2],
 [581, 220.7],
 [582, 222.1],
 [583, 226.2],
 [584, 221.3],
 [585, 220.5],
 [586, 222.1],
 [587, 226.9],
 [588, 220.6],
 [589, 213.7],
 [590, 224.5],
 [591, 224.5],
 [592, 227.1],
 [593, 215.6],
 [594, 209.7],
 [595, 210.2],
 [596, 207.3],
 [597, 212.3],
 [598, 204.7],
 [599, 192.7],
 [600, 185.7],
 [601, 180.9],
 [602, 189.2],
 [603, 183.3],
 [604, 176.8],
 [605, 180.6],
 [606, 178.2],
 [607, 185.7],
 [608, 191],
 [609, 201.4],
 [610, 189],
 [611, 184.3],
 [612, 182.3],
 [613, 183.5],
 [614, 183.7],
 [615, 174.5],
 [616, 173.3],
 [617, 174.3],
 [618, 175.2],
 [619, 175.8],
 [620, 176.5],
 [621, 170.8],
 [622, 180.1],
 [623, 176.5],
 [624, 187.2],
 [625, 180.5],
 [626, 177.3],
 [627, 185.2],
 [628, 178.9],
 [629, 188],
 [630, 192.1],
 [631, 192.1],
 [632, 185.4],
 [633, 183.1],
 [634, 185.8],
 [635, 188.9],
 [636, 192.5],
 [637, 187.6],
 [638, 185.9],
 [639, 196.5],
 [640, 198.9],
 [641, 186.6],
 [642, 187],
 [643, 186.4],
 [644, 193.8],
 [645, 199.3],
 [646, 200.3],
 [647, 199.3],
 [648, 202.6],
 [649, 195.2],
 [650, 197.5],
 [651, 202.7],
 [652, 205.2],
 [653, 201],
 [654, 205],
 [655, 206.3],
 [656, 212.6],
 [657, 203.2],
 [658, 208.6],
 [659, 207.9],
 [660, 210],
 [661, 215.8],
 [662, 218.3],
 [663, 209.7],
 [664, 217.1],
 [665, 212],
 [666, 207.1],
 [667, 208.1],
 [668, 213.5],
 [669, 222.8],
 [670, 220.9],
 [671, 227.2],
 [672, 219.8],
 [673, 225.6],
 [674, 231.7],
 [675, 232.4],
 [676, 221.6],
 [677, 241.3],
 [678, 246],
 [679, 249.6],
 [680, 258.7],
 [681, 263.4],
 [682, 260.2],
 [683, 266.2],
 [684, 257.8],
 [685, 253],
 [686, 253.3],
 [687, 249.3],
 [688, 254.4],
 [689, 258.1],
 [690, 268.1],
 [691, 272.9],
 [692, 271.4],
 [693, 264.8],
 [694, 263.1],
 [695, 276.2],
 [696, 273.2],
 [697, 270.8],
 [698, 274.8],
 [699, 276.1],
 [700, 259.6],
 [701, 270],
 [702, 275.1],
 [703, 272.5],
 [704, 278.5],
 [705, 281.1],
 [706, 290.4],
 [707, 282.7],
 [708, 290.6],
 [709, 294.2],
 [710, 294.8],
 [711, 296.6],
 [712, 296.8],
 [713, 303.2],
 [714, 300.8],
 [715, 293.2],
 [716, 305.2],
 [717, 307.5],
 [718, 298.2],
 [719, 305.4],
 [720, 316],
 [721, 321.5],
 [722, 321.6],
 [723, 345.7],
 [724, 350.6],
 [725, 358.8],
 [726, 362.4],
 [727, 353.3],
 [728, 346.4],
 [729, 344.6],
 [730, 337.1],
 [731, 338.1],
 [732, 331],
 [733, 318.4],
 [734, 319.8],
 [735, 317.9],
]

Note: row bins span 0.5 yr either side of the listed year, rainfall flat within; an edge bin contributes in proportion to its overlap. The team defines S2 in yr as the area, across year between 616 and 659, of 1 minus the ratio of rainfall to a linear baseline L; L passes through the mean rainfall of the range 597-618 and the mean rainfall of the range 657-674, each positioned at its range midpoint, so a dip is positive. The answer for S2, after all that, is 2.2 yr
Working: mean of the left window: 185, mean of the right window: 215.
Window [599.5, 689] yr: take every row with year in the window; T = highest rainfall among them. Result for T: 266.2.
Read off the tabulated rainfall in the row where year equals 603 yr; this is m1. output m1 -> 183.3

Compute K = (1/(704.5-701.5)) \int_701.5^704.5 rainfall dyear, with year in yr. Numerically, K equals 275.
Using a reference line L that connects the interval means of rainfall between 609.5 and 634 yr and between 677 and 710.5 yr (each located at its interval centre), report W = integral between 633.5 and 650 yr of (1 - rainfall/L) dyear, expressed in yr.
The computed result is 1.0 yr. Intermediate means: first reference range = 181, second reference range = 268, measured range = 193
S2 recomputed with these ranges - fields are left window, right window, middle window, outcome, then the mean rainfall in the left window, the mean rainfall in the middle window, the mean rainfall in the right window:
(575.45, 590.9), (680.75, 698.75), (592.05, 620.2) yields 5.3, 224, 189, 264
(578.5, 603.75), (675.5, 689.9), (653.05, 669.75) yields 2.2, 213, 211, 253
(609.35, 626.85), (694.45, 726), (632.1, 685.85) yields 4.2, 179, 214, 297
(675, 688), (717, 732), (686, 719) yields 1.3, 251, 280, 335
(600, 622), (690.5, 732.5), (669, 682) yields 1.1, 182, 237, 302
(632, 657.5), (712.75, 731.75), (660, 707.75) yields 2.3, 196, 250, 327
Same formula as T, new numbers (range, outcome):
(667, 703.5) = 276.2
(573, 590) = 234.3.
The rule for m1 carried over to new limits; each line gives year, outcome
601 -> 180.9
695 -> 276.2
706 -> 290.4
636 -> 192.5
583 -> 226.2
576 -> 234.1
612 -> 182.3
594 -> 209.7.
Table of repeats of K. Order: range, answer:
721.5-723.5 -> 334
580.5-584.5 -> 223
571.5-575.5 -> 227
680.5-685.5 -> 260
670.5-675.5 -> 227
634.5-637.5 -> 190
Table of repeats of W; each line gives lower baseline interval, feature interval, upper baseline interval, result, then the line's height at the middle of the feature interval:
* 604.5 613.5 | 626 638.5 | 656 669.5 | 0.7 yr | 197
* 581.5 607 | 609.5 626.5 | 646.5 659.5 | 2.2 yr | 205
